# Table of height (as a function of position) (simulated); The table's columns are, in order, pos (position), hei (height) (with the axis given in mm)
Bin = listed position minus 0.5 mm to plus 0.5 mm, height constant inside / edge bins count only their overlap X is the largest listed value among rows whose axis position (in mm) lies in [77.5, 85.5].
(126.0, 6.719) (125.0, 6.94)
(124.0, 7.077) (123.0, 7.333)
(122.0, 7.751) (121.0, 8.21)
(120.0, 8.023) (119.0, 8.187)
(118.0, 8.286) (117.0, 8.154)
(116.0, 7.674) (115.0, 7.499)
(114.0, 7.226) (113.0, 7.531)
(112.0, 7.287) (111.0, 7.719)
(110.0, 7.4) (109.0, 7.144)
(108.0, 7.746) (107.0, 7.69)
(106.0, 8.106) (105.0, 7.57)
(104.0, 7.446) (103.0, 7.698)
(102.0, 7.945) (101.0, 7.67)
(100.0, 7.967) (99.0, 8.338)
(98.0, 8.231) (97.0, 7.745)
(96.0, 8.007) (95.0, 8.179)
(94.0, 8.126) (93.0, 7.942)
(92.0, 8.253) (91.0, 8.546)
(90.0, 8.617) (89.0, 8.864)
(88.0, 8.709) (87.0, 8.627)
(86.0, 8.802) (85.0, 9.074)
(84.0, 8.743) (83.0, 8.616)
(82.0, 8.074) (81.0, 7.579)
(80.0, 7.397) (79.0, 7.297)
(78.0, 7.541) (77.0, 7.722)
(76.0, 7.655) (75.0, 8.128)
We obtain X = 9.074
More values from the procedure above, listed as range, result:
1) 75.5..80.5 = 7.722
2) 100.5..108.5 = 8.106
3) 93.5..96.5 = 8.179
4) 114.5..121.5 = 8.286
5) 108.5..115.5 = 7.719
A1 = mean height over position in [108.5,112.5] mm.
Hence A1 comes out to 7.39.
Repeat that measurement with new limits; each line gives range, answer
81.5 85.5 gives 8.63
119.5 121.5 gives 8.12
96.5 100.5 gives 8.07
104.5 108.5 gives 7.78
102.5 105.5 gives 7.57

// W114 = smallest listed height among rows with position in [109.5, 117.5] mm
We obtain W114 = 7.226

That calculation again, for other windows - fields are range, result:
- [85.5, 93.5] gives 7.942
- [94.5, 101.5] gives 7.67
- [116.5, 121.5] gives 8.023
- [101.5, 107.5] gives 7.446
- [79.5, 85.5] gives 7.397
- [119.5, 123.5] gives 7.333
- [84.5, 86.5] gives 8.802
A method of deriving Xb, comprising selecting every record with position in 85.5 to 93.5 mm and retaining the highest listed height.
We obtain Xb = 8.864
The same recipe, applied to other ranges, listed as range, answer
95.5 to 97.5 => 8.007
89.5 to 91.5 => 8.617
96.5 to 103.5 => 8.338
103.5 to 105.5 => 7.57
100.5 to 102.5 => 7.945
